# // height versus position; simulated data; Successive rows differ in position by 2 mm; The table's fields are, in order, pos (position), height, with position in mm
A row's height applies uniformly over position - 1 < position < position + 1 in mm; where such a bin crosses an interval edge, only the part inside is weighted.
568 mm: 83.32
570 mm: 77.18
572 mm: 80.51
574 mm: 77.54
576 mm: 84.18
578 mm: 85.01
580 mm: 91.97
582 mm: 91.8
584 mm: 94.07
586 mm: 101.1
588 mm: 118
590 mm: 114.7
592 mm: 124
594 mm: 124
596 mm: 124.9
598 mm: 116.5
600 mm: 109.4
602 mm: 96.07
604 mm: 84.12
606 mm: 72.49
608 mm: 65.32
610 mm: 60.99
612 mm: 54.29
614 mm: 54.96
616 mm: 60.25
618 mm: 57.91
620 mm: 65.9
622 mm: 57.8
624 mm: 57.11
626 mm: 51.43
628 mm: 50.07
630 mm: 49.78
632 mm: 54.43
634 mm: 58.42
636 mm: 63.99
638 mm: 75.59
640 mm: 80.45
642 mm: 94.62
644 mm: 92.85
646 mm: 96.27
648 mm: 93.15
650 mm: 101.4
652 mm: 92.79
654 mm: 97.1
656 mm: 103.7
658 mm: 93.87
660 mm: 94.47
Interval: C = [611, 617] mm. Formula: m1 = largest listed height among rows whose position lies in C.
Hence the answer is 60.25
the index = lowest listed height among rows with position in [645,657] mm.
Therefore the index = 92.79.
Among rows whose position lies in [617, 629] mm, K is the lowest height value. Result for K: 50.07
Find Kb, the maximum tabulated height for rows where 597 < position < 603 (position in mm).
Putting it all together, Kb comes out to 116.5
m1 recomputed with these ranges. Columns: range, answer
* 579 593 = 124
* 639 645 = 94.62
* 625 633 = 54.43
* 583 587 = 101.1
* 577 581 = 91.97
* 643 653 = 101.4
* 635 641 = 80.45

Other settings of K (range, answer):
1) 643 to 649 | 92.85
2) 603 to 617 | 54.29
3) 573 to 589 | 77.54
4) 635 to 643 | 63.99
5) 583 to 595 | 94.07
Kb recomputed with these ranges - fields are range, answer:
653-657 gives 103.7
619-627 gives 65.9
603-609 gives 84.12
